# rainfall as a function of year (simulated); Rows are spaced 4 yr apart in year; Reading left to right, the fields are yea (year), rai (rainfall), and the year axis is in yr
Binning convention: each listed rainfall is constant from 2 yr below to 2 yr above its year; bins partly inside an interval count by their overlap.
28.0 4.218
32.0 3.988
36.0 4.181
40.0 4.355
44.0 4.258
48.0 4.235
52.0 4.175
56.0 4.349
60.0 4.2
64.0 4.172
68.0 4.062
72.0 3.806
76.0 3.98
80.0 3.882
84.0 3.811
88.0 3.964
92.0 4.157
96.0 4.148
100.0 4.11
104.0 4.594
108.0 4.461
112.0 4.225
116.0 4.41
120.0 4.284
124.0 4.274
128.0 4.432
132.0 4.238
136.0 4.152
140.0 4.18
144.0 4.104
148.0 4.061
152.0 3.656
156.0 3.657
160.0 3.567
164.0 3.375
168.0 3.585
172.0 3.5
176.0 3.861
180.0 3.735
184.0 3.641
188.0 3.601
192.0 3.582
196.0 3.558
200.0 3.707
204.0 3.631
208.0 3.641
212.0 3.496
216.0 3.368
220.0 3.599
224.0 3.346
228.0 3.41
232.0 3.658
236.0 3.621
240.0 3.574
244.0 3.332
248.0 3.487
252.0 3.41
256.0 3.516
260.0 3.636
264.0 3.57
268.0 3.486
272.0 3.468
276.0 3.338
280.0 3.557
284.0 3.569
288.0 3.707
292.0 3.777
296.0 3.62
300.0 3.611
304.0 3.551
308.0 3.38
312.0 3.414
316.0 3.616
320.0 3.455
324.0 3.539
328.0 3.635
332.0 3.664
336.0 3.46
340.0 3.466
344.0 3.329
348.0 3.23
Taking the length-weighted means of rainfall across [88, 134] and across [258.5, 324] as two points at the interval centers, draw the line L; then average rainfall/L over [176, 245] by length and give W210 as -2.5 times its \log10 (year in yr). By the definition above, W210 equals 0.09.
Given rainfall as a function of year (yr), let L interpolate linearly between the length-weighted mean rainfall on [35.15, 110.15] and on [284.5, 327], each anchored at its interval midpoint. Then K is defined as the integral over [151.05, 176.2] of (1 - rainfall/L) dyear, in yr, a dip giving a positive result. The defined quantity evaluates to 2.2 yr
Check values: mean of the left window 4.15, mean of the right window 3.57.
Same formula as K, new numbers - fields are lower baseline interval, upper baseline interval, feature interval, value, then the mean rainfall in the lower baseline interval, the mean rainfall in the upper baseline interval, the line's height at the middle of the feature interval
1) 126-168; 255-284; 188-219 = 1.36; 3.93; 3.51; 3.74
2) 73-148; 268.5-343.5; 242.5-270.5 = 1.58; 4.18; 3.54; 3.7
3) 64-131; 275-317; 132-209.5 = 4.00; 4.16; 3.56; 3.94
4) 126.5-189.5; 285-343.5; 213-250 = 2.14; 3.83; 3.56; 3.7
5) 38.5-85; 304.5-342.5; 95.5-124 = -2.31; 4.11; 3.51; 4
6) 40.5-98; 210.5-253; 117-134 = -1.89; 4.09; 3.48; 3.88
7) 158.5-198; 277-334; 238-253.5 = 0.58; 3.6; 3.57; 3.59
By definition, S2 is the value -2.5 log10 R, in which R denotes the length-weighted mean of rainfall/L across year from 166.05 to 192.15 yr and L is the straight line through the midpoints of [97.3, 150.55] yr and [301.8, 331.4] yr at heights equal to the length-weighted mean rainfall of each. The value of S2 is 0.11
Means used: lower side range 4.26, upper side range 3.52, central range 3.65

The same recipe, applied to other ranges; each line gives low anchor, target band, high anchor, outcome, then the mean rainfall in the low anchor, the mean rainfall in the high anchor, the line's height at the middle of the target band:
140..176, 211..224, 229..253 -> 0.03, 3.73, 3.51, 3.57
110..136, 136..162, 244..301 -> 0.07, 4.3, 3.54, 4.17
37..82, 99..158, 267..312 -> -0.06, 4.14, 3.55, 3.96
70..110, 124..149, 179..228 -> -0.09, 4.09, 3.57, 3.88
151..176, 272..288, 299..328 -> 0.00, 3.58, 3.51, 3.53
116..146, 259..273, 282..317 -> 0.05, 4.25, 3.58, 3.71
